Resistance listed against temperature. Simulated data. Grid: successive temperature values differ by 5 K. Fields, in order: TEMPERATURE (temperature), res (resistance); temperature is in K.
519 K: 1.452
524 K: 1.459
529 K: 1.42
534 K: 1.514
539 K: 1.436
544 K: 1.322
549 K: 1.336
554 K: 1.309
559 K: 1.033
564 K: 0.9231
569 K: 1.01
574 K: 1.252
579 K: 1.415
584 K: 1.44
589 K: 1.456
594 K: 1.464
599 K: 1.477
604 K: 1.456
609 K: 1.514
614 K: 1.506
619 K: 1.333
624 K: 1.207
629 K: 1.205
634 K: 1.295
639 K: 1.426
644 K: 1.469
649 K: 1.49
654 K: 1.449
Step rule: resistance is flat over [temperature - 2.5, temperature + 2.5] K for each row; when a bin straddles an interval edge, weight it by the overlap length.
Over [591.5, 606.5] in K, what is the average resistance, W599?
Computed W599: 1.47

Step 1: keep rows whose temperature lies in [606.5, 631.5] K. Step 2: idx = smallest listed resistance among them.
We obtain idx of 1.205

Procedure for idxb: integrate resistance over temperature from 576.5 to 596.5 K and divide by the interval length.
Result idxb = 1.44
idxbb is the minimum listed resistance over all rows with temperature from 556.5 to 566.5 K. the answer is 0.9231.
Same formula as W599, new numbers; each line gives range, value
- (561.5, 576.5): 1.06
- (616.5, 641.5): 1.29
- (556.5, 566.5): 0.978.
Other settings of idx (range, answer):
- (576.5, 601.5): 1.415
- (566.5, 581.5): 1.01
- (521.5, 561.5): 1.033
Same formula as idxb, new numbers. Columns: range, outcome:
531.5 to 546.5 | 1.42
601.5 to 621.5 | 1.45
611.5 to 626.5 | 1.35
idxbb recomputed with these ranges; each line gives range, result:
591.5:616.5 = 1.456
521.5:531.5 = 1.42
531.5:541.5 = 1.436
